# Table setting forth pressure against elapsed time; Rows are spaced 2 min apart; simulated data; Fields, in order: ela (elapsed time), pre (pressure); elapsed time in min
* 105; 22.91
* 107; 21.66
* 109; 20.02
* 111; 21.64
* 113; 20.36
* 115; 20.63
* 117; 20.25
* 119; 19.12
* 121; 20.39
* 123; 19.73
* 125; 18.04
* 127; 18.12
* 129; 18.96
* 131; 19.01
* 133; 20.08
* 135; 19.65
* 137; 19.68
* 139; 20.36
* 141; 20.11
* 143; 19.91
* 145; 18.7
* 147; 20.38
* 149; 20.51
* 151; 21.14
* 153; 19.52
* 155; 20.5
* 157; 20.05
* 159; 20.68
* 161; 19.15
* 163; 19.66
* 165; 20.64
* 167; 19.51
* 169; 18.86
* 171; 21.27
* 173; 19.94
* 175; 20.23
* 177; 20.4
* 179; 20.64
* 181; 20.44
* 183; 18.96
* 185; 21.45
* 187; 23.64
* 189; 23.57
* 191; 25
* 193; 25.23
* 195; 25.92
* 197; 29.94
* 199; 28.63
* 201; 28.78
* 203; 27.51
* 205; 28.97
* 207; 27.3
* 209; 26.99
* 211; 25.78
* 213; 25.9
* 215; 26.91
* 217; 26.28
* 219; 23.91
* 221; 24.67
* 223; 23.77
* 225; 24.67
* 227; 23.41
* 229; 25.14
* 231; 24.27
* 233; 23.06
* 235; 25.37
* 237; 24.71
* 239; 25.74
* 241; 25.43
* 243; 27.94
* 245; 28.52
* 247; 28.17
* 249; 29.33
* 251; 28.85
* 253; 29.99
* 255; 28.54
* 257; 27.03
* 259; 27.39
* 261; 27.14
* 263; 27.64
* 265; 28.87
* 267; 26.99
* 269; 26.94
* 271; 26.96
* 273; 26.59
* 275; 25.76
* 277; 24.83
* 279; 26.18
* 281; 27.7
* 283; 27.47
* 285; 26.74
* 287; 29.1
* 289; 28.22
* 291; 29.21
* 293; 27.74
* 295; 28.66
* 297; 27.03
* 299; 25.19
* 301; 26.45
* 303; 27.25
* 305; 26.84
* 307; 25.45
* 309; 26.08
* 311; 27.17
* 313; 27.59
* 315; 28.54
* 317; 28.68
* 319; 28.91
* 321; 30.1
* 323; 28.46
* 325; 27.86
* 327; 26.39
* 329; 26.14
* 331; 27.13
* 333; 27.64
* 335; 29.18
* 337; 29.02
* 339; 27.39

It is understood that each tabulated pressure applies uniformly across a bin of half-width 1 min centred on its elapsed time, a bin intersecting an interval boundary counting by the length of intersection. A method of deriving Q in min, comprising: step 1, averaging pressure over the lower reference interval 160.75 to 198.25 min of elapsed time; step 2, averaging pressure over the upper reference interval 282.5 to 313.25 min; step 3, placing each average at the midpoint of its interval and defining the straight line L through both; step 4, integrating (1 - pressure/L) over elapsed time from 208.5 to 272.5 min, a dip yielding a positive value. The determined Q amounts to -4.6 min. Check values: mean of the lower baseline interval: 21.9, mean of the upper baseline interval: 27.3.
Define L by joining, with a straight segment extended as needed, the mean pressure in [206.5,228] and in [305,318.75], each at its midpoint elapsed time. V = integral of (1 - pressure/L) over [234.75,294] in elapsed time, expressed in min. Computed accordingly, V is -2.4 min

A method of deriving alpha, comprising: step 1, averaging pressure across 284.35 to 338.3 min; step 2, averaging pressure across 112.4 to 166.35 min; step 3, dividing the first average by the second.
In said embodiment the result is 1.40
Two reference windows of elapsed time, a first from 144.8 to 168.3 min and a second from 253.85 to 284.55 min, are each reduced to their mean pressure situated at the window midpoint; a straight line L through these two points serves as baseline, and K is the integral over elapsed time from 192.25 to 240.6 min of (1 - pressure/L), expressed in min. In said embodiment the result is -4.55 min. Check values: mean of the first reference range 20.1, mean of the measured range 25.9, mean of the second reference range 27.1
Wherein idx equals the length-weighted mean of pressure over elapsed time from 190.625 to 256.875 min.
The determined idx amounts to 26.5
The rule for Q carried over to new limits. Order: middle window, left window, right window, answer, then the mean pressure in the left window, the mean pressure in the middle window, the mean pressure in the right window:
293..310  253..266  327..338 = 0.7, 27.9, 26.7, 27.7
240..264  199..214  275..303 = -0.6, 27.4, 28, 27.2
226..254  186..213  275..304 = 0.5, 26.7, 26.4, 27.2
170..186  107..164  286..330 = 1.0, 19.9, 20.4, 27.6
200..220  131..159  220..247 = -2.5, 20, 26.8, 25.2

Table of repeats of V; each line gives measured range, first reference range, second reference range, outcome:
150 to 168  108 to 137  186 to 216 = 2.23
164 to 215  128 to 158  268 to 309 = -3.77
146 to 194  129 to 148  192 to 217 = 4.95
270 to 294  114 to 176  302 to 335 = -1.17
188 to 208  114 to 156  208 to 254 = -2.68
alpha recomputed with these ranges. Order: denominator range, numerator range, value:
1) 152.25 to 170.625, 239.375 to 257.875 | 1.41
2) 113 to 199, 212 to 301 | 1.28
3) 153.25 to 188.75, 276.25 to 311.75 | 1.33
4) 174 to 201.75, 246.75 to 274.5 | 1.17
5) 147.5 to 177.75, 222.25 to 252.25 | 1.29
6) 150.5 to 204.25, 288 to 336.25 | 1.24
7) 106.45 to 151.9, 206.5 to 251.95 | 1.30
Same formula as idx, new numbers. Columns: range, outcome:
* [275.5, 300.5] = 27.3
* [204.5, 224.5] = 25.9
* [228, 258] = 26.8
